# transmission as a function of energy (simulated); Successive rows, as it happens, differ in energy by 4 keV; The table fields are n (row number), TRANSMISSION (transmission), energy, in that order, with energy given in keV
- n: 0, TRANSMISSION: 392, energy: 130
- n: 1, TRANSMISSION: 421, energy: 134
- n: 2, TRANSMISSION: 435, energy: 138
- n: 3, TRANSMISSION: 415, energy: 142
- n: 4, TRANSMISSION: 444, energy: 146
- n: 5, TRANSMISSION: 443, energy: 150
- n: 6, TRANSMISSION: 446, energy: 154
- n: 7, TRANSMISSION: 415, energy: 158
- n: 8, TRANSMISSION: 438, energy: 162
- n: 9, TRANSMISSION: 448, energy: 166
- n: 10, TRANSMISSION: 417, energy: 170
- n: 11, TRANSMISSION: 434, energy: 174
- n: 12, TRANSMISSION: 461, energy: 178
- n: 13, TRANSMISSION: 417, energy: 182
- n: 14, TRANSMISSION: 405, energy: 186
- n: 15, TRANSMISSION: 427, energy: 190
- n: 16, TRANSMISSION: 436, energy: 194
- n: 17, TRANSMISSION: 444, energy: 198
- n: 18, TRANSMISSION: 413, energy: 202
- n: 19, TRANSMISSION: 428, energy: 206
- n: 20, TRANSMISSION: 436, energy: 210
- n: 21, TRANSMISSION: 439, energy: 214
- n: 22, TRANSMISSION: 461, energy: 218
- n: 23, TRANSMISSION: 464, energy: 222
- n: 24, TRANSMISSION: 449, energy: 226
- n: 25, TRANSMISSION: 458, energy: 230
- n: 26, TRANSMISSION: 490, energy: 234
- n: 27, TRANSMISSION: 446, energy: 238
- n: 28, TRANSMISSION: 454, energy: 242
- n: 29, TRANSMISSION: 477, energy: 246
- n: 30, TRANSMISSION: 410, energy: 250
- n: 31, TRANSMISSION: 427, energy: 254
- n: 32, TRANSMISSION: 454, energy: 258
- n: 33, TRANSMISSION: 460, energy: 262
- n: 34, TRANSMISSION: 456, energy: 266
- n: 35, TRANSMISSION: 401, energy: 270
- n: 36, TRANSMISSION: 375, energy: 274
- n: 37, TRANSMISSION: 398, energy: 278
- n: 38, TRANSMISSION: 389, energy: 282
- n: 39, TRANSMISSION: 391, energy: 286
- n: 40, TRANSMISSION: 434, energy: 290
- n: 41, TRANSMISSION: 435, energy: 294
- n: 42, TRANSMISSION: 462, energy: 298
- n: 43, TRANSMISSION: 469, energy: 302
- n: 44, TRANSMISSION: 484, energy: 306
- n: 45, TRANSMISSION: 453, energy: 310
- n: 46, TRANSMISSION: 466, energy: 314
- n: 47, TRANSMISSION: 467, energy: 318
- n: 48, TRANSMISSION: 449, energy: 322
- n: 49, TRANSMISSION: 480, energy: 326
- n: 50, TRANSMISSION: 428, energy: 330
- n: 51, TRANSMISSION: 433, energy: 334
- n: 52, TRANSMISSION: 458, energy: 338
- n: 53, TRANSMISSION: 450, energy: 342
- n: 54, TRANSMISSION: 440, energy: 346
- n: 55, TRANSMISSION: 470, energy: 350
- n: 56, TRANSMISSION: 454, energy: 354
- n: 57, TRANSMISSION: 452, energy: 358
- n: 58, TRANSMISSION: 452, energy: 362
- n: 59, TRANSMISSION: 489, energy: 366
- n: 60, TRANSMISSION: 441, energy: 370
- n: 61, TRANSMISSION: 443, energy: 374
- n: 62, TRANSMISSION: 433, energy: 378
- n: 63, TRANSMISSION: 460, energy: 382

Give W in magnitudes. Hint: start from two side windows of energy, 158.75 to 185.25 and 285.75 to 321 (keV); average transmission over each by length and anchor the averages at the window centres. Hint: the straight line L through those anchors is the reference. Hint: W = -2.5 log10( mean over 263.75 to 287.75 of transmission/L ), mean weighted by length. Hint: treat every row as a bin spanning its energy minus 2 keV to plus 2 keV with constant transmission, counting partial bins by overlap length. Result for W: 0.12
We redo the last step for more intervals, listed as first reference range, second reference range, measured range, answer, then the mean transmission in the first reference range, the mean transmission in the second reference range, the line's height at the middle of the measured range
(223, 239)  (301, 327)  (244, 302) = 0.09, 462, 466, 464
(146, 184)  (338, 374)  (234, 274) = 0.01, 436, 455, 445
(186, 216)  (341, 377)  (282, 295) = 0.07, 430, 454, 443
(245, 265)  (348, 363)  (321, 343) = 0.01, 445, 457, 454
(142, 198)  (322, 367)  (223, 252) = -0.03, 433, 454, 441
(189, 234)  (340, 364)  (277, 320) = 0.02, 444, 453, 450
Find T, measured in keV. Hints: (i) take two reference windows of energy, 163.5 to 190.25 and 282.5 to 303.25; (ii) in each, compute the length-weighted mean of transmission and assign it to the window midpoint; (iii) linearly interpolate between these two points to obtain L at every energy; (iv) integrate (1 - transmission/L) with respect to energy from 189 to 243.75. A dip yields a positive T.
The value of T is -1.9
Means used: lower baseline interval 430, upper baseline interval 434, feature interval 446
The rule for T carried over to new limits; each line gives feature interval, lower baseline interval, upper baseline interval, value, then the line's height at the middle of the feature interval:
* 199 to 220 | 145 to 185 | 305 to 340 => 0.3 keV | 441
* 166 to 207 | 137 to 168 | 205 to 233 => 1.3 keV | 443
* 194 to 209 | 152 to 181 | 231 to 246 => 0.7 keV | 450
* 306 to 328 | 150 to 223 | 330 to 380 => -0.9 keV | 447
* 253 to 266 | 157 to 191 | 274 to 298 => -1.1 keV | 415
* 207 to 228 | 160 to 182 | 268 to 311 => -0.8 keV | 433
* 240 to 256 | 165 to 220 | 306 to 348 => 0.0 keV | 442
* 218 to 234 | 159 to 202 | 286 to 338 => -0.8 keV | 439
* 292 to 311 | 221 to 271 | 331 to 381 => -0.4 keV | 451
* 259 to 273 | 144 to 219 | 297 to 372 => 0.4 keV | 447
